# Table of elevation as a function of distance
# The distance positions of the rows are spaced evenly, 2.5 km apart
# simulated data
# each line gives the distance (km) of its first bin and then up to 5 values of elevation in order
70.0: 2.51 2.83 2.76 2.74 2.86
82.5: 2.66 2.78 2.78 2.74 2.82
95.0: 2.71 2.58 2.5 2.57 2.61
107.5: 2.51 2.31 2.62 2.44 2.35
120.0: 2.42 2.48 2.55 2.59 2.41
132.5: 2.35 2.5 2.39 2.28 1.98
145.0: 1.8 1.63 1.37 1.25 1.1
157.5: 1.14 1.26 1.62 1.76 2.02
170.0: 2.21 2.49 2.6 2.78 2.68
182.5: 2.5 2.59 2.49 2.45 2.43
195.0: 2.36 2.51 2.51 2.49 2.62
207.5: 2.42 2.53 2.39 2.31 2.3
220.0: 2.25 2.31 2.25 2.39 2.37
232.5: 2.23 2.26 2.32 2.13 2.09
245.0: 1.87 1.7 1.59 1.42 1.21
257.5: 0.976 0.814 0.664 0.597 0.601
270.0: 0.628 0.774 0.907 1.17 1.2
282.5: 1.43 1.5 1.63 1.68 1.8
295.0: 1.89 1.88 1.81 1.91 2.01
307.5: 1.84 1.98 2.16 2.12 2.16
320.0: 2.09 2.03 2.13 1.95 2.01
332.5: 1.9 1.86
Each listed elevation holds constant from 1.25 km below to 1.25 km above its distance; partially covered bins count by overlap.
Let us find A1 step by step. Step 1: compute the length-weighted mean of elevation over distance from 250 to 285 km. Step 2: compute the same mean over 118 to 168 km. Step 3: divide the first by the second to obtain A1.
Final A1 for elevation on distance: 0.51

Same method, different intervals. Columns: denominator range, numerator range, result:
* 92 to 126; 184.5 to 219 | 0.97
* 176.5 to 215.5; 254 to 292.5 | 0.43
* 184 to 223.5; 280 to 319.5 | 0.75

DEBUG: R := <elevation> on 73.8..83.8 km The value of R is 2.76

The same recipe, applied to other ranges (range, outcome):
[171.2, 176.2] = 2.54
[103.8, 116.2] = 2.5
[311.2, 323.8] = 2.11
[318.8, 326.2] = 2.08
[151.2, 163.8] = 1.28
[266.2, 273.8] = 0.669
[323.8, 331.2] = 2.03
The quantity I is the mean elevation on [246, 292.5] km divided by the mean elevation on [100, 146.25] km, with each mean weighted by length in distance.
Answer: 0.48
